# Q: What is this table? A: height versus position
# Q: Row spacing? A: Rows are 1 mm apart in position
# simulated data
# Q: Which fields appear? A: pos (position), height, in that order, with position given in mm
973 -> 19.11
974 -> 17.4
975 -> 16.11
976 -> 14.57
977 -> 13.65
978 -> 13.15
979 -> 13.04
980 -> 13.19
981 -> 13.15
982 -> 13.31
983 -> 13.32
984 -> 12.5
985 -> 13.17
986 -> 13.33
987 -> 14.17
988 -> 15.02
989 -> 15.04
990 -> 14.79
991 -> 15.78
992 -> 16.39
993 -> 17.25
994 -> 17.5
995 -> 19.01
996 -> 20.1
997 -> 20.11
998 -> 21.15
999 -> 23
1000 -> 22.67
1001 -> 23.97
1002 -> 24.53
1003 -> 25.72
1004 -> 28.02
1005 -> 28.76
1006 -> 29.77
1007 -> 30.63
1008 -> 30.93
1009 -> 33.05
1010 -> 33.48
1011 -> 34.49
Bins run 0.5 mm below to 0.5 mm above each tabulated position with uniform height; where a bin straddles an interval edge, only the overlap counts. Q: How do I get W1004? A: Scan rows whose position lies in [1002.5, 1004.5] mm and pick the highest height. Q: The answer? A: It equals 28.02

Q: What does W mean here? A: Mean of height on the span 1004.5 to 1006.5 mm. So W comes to 29.3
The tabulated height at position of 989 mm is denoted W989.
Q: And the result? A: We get 15.04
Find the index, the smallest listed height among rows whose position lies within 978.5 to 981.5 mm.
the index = 13.04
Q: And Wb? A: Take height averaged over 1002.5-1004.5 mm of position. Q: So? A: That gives 26.9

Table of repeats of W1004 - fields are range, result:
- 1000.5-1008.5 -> 30.93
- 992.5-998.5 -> 21.15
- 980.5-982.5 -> 13.31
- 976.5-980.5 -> 13.65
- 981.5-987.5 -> 14.17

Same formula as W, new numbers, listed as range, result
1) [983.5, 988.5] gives 13.6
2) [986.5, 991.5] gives 15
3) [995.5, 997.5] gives 20.1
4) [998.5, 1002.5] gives 23.5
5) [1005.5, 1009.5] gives 31.1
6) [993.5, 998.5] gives 19.6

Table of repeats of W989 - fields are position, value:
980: 13.19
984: 12.5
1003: 25.72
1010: 33.48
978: 13.15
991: 15.78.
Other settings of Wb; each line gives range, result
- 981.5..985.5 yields 13.1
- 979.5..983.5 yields 13.2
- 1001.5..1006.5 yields 27.4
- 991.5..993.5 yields 16.8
